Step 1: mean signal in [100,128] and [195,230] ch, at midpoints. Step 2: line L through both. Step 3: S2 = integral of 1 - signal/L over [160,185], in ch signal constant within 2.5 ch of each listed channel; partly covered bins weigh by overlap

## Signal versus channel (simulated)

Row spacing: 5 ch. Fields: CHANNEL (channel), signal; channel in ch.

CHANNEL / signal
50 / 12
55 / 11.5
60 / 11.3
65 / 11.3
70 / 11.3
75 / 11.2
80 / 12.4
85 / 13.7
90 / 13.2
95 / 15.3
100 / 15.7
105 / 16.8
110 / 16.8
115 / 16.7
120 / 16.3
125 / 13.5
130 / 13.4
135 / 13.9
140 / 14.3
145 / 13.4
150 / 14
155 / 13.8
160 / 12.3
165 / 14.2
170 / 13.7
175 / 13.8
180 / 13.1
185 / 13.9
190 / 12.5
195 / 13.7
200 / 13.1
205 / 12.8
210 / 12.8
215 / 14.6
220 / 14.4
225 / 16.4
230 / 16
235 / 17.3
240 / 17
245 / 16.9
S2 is 2.2 ch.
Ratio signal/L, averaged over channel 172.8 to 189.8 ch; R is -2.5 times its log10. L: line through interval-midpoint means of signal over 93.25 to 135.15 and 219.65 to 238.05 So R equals 0.18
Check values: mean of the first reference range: 15.5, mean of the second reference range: 16.2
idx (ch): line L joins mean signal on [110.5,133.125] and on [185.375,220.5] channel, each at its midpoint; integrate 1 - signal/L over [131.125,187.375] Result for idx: 2.5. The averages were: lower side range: 15.1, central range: 13.7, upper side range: 13.4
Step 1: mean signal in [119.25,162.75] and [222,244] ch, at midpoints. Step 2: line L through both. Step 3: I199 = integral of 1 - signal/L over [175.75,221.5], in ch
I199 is 6.3 ch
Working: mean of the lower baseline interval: 13.8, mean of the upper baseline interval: 16.6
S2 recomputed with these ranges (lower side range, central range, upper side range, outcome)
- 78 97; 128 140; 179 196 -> -0.3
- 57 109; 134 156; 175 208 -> -1.0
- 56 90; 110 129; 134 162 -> -3.7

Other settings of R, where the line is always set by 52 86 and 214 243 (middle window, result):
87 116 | -0.23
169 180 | 0.07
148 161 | 0.05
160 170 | 0.06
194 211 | 0.17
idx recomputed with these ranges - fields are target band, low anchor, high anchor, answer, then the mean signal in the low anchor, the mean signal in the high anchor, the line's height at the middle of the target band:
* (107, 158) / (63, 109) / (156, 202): -4.3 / 13.6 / 13.4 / 13.5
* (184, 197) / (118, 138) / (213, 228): 1.4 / 14.2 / 15.2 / 14.9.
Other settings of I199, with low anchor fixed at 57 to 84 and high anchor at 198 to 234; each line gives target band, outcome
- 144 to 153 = -0.4 ch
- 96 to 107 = -3.5 ch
